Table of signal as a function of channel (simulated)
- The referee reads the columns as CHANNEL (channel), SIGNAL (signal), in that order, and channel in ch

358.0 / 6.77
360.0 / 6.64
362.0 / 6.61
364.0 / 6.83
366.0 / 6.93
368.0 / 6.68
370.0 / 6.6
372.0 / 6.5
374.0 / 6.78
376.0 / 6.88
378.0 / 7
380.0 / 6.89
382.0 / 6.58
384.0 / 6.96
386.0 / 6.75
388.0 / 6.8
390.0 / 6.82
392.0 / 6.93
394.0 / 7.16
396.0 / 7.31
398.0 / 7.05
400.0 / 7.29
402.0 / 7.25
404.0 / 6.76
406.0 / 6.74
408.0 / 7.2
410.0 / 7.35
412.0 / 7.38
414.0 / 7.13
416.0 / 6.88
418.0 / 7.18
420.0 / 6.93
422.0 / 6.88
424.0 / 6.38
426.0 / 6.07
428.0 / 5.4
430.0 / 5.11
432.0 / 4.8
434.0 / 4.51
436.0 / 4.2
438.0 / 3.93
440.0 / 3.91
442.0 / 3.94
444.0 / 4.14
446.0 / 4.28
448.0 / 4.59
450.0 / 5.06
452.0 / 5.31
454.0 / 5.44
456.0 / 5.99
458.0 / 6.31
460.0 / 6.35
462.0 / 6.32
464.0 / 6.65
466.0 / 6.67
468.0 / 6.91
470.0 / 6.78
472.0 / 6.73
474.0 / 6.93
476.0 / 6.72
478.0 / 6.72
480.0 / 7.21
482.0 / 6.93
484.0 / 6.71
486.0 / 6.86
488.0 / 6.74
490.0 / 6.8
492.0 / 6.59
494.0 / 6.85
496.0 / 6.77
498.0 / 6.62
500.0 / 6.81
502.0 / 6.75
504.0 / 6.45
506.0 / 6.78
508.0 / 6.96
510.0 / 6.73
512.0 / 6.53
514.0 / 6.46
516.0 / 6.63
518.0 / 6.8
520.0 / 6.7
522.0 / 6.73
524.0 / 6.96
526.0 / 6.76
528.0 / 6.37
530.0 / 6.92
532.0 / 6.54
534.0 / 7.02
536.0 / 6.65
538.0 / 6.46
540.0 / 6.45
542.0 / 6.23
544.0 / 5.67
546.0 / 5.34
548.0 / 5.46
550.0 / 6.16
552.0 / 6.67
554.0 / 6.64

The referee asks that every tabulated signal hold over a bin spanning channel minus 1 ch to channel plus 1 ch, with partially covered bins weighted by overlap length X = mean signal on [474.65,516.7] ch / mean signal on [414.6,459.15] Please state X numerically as 1.26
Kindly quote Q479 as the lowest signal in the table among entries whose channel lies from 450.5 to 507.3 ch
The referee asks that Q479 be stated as 5.31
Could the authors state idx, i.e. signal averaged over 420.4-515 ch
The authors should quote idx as 6.06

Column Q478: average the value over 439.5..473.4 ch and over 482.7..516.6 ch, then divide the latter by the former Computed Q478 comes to 1.19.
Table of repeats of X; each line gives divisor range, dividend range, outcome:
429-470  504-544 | 1.26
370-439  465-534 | 1.03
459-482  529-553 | 0.94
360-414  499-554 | 0.94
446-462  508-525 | 1.21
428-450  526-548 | 1.43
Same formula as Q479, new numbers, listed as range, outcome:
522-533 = 6.37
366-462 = 3.91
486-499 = 6.59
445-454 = 4.28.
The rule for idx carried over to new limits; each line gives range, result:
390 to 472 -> 6.08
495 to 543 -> 6.67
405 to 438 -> 6.19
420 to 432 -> 5.95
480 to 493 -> 6.81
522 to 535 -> 6.76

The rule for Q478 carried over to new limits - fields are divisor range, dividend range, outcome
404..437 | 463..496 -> 1.08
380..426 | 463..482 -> 0.98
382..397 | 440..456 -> 0.68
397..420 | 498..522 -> 0.94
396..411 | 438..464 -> 0.72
